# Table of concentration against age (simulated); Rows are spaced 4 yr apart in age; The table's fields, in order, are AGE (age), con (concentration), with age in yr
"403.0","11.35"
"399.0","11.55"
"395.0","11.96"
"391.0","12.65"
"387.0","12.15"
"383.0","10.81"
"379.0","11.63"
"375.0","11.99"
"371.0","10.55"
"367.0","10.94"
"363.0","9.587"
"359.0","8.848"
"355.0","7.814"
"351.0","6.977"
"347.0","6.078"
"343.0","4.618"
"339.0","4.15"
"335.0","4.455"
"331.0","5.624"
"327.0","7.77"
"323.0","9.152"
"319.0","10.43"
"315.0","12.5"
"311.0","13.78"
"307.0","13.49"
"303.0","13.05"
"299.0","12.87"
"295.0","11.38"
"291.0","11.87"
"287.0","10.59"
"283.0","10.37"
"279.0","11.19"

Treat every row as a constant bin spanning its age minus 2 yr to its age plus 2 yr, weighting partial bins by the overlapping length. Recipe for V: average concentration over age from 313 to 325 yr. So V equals 10.7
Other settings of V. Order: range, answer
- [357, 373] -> 9.98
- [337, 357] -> 5.93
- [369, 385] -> 11.2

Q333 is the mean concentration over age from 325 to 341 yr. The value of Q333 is 5.5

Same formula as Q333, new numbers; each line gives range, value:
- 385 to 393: 12.4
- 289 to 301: 12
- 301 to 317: 13.2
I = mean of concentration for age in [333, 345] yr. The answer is 4.41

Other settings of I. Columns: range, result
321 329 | 8.46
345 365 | 7.86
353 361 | 8.33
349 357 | 7.4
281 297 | 11.1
